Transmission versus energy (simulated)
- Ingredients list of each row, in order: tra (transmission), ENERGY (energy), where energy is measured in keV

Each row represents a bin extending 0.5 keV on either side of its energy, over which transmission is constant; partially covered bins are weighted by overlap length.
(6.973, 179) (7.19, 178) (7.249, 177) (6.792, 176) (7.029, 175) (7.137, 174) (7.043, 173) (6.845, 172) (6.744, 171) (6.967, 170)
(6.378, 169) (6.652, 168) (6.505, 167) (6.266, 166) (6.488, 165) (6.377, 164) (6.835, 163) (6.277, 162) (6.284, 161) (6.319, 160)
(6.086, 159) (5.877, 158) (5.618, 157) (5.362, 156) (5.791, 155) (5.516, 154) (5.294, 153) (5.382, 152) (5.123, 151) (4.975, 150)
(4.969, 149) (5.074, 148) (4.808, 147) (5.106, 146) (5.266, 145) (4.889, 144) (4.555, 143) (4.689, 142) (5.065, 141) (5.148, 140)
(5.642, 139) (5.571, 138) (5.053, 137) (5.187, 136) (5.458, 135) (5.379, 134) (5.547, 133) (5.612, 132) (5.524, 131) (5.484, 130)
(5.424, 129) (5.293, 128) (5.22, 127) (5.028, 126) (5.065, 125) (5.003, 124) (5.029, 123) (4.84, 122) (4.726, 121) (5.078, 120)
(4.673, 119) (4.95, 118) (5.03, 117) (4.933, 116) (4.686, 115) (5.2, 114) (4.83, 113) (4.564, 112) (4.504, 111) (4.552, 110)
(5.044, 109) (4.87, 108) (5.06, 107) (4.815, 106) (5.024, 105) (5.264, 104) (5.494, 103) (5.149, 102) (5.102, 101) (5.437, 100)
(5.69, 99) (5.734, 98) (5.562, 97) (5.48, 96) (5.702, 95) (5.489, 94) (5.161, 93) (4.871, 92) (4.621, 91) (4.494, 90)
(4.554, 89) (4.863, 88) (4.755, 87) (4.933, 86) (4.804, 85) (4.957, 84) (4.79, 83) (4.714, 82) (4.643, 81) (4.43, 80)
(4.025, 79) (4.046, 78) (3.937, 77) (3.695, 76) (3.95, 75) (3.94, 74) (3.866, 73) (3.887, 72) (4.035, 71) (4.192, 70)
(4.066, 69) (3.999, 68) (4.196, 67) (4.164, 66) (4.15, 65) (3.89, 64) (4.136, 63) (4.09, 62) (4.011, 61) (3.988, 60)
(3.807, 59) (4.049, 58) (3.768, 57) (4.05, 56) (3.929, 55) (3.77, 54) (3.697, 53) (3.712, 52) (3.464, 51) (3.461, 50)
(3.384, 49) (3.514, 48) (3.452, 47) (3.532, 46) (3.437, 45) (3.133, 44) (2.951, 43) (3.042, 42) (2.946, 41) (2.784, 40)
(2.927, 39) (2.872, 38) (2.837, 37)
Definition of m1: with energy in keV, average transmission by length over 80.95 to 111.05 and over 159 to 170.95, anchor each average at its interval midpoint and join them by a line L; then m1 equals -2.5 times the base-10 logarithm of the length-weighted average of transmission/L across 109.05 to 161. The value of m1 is 0.13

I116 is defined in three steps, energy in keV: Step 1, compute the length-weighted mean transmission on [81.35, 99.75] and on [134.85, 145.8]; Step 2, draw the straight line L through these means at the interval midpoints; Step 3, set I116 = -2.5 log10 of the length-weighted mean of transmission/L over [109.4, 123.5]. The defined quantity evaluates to 0.06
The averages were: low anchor 5.07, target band 4.83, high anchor 5.13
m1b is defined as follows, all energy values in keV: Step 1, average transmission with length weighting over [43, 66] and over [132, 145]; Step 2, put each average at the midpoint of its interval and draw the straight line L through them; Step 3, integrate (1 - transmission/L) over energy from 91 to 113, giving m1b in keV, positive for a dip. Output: -2.9 keV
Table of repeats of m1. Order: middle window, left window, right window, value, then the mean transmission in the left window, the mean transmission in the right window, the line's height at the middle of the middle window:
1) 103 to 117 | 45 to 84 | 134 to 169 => -0.021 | 3.96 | 5.58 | 4.81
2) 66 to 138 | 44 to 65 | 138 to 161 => -0.075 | 3.75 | 5.33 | 4.54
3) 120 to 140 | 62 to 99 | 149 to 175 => 0.053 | 4.53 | 6.16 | 5.52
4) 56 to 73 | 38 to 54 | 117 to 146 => -0.092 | 3.3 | 5.15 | 3.7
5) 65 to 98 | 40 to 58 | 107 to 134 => -0.084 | 3.48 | 5.03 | 4.19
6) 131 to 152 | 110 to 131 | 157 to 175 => 0.102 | 4.98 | 6.52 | 5.69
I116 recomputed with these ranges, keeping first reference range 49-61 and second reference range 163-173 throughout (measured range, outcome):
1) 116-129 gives 0.097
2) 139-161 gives 0.163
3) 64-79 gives 0.049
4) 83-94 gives -0.048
